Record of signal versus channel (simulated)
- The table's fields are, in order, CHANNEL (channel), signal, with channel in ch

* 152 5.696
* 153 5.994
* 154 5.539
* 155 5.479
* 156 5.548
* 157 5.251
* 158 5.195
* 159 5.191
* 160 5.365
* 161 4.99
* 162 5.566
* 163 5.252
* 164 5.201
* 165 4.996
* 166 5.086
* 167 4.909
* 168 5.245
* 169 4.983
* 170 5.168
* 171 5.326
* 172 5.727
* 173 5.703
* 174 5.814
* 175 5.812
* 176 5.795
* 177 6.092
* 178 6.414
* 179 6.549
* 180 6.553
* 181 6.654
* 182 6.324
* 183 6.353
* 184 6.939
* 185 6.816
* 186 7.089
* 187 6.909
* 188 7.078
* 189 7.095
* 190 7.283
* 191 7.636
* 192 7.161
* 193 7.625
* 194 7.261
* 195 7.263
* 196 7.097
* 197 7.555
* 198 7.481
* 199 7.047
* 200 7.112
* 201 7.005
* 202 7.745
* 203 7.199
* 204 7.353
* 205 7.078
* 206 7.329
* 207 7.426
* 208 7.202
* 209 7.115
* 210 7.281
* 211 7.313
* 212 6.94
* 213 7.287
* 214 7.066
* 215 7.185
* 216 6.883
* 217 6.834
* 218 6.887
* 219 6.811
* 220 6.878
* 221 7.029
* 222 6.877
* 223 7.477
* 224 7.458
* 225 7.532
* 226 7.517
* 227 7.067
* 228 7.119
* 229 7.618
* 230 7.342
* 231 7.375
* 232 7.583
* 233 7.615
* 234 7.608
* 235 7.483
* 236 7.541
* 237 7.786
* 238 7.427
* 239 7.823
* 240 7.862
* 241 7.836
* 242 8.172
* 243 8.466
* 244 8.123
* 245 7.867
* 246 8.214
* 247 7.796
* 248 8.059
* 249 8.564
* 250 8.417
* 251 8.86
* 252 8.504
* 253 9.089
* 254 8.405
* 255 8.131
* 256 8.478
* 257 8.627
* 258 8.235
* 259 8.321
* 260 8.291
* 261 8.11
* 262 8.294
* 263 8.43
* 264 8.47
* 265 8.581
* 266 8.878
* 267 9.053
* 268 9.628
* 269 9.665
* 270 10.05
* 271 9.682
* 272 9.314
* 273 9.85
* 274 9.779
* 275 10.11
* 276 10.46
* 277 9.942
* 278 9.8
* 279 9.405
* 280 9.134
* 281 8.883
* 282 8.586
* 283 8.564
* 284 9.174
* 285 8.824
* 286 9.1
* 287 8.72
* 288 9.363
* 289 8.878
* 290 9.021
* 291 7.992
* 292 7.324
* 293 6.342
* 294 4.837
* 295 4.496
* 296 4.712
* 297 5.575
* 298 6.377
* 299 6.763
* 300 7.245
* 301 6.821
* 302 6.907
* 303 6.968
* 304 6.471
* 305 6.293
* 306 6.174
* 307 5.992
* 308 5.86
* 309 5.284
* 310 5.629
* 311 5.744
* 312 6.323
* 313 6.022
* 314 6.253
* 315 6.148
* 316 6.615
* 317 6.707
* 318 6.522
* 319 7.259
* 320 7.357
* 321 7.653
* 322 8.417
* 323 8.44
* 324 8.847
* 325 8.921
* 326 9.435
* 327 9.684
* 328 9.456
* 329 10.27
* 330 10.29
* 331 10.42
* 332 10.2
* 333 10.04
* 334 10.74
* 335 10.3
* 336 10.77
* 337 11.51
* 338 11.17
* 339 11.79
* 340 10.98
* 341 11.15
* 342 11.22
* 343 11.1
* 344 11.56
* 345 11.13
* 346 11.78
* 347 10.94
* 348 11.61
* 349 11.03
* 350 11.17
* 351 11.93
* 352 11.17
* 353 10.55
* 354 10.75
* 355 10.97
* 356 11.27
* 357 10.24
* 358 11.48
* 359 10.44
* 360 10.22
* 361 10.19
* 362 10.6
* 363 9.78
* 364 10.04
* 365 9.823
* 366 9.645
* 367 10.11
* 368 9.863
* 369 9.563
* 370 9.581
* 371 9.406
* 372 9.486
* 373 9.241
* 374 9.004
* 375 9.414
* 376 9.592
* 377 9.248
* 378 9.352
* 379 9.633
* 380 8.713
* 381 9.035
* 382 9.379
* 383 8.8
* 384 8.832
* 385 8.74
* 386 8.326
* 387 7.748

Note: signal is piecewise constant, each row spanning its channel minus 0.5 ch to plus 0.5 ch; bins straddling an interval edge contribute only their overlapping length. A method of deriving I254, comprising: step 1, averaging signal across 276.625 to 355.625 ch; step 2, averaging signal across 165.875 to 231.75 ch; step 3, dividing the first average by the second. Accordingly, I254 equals 1.27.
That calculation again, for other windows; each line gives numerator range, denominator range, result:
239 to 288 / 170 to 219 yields 1.28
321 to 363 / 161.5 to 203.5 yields 1.64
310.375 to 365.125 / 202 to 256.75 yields 1.28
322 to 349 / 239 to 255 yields 1.27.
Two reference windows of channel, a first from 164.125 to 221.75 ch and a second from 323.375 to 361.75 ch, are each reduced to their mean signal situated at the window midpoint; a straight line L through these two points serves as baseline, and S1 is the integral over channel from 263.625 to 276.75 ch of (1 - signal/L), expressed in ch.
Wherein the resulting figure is -1.1 ch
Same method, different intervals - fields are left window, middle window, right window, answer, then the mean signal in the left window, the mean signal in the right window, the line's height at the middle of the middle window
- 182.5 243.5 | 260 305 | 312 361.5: 2.2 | 7.3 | 9.84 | 8.73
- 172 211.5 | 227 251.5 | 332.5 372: 0.6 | 6.92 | 10.7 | 8.04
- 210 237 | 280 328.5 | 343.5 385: 8.8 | 7.25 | 10.1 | 8.91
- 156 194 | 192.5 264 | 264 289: 1.0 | 6.04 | 9.33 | 7.77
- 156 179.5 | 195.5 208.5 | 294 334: -3.1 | 5.46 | 7.31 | 5.9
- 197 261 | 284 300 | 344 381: 2.8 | 7.62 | 10.3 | 8.86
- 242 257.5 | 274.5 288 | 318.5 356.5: -0.3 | 8.37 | 10.3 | 9.08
